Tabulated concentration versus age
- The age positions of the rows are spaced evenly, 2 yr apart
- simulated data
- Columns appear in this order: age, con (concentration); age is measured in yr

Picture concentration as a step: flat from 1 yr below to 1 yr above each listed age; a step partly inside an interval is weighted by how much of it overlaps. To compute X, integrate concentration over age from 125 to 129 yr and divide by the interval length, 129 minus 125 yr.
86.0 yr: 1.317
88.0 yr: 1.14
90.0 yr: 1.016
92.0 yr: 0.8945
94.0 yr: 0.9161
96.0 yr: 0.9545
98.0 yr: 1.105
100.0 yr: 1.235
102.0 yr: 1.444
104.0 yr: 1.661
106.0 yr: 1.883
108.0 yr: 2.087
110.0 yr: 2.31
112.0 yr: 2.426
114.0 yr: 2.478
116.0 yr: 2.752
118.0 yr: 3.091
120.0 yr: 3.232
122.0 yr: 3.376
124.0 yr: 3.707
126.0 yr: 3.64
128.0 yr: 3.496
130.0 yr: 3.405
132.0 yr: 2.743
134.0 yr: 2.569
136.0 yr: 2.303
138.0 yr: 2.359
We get 3.57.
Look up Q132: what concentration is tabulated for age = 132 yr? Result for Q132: 2.743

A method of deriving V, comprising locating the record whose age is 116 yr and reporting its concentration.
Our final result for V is 2.752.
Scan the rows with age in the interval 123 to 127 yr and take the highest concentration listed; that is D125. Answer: 3.707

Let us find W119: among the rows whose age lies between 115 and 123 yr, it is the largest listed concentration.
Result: 3.376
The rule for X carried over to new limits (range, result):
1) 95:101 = 1.1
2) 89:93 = 0.955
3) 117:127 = 3.41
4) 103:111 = 1.99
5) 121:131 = 3.52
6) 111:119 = 2.69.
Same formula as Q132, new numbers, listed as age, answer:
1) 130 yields 3.405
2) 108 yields 2.087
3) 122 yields 3.376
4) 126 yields 3.64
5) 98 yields 1.105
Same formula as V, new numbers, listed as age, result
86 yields 1.317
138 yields 2.359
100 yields 1.235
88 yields 1.14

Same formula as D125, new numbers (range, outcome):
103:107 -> 1.883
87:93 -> 1.14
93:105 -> 1.661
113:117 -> 2.752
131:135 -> 2.743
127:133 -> 3.496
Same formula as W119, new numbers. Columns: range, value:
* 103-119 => 3.091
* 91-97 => 0.9545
